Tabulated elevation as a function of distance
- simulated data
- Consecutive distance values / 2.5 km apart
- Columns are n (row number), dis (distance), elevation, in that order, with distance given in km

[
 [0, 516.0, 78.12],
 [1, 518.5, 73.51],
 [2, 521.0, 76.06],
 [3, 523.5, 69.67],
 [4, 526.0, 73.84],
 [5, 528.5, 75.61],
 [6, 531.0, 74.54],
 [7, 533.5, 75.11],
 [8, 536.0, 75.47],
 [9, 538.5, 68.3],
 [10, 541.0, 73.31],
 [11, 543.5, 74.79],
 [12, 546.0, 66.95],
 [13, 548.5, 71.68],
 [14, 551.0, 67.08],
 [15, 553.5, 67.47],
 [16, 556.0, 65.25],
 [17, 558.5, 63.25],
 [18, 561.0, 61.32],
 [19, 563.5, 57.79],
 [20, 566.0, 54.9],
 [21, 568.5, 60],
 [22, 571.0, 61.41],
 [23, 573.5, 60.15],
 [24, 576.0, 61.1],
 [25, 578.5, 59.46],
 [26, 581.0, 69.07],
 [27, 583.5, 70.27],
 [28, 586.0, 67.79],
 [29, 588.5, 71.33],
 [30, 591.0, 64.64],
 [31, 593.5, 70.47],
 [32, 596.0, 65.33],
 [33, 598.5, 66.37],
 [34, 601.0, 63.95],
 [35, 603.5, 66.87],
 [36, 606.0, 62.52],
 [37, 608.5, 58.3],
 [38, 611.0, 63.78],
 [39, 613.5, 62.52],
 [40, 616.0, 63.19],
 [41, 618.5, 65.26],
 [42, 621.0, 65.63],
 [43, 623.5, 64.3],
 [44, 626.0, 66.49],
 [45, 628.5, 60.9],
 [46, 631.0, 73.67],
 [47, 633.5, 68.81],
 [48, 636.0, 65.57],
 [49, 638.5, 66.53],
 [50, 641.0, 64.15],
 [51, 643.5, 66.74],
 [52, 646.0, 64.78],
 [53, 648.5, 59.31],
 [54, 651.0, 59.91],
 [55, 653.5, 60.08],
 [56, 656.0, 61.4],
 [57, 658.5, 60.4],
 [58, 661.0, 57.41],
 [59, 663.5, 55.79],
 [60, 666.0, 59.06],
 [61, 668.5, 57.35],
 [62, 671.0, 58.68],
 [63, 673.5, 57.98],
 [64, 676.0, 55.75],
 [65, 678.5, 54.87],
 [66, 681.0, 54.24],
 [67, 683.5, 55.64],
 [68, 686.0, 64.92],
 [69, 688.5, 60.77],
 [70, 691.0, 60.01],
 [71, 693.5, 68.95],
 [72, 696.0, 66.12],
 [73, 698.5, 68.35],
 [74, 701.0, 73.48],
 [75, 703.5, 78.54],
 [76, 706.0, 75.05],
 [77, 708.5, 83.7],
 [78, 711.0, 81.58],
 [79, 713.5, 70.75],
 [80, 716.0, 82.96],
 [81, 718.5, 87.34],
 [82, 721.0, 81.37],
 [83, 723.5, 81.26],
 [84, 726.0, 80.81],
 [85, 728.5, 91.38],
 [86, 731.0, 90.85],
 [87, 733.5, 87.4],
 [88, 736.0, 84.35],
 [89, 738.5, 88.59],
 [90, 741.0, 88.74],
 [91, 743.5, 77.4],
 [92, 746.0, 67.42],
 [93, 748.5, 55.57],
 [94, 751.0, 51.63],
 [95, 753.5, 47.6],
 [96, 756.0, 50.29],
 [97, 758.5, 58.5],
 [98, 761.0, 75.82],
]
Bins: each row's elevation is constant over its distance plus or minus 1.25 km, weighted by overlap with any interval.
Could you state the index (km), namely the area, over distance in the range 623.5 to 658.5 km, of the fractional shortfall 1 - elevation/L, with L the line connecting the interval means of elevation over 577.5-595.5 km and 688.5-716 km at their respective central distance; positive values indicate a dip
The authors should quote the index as 2.80 km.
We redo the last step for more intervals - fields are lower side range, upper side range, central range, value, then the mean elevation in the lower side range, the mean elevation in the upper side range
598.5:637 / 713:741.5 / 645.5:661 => 2.3 km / 64.8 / 84.9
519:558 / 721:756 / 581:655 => 8.0 km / 71.5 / 75.6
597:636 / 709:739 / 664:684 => 4.9 km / 64.9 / 83.9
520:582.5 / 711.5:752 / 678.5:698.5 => 3.9 km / 67.3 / 79.5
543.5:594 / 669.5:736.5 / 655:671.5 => 2.7 km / 64.7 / 72.3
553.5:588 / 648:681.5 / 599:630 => -1.6 km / 62.8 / 58.1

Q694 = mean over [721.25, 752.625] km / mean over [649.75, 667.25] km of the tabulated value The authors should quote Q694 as 1.33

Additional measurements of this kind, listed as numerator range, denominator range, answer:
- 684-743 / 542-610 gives 1.20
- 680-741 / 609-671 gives 1.21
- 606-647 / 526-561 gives 0.92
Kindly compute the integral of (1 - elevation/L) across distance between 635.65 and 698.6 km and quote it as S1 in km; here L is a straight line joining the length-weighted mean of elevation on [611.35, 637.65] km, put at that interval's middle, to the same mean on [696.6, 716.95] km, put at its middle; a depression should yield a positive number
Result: 9.1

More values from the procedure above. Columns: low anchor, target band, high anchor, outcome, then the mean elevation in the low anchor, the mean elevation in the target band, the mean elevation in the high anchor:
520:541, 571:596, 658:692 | 0.7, 73.5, 65.8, 58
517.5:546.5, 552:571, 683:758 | 3.1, 73.3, 61.5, 73.5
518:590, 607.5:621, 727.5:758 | 1.3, 67.7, 63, 72.9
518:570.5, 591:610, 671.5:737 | 1.4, 68.7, 64.8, 72.8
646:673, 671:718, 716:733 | 3.9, 59.2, 67.5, 85.4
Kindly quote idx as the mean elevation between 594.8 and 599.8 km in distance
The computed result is 65.8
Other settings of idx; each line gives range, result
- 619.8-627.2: 65.5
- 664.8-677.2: 57.8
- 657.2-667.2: 58.2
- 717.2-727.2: 82.7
